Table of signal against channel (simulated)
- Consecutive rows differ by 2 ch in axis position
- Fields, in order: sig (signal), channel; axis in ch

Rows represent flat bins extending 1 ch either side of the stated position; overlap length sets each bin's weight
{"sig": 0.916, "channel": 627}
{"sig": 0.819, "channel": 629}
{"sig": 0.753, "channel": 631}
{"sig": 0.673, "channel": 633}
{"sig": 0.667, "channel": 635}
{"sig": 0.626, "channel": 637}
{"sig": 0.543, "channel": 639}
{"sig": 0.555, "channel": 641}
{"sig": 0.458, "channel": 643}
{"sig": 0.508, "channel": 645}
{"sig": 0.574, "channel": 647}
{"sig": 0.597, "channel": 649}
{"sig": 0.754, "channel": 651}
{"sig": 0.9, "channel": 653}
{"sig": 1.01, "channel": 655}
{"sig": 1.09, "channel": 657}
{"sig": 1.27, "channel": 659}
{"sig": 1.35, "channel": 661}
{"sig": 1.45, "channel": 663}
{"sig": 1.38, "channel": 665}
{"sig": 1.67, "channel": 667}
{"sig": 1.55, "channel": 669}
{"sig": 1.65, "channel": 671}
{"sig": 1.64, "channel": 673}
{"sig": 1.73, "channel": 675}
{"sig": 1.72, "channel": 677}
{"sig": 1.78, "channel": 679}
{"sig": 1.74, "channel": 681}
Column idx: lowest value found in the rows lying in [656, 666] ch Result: 1.09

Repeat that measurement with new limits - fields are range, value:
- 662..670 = 1.38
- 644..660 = 0.508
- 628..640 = 0.543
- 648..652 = 0.597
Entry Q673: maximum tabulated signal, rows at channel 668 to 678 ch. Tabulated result 1.73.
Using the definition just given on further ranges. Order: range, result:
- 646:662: 1.35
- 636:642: 0.626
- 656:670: 1.67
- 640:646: 0.555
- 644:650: 0.597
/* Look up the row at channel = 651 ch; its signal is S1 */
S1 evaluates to 0.754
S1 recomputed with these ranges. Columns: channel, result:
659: 1.27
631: 0.753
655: 1.01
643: 0.458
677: 1.72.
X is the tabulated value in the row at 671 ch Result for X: 1.65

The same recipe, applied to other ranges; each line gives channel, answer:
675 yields 1.73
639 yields 0.543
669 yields 1.55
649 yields 0.597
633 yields 0.673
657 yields 1.09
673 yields 1.64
